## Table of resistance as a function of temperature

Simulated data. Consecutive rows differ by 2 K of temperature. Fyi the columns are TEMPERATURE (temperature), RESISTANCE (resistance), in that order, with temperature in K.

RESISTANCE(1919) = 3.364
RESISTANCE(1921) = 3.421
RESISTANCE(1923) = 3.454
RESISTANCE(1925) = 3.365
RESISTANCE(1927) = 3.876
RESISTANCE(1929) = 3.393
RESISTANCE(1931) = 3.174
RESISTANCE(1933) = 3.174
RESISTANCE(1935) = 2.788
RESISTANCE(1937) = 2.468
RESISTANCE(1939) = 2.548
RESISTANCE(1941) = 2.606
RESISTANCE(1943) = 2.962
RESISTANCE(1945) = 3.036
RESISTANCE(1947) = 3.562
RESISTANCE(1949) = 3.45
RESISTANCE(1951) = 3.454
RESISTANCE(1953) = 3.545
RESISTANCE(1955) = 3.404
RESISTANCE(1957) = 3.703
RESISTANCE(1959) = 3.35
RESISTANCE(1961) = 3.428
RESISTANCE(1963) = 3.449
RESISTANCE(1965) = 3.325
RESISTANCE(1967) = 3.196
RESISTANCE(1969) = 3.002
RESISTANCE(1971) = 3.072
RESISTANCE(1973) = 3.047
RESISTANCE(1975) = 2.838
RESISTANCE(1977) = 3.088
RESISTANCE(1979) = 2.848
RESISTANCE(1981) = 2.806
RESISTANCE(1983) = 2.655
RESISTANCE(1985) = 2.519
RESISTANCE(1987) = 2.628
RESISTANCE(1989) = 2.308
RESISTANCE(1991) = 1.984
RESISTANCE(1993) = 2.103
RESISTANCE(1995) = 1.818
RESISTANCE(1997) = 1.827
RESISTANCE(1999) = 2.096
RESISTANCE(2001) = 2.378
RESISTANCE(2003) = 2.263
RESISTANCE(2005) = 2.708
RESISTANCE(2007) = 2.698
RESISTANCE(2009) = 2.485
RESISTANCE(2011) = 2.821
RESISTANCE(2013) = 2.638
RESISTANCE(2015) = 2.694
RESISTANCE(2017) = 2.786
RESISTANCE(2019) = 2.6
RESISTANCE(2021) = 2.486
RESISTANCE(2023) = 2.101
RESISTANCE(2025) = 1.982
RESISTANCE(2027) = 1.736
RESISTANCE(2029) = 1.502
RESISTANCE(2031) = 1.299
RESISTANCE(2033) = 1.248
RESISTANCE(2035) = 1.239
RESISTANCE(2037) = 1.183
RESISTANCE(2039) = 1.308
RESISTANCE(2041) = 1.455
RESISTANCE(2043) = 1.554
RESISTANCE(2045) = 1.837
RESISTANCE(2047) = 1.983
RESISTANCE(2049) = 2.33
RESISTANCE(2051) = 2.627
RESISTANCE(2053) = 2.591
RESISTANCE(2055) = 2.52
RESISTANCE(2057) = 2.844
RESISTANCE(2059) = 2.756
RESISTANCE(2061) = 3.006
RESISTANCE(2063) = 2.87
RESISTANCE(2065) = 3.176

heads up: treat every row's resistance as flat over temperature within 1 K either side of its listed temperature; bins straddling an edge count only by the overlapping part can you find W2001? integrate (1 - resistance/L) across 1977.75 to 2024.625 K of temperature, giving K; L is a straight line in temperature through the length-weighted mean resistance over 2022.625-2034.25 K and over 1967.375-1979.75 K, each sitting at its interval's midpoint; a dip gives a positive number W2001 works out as -4.1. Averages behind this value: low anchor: 3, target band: 2.44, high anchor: 1.61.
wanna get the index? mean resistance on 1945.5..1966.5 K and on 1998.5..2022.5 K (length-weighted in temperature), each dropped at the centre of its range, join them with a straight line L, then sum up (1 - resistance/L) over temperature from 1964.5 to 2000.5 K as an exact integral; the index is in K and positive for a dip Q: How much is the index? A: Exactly 5.1 K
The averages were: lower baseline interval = 3.45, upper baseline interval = 2.55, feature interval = 2.61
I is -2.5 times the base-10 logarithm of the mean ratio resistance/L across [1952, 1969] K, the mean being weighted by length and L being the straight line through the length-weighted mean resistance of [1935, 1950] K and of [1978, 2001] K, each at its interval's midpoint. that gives -0.25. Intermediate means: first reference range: 2.94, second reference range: 2.33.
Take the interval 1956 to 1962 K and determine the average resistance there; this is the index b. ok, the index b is 3.49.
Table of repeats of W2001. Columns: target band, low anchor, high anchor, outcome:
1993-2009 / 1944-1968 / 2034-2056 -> 2.2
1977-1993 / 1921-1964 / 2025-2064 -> 1.1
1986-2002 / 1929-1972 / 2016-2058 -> 2.7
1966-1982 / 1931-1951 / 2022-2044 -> -3.4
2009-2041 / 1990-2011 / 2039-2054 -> 2.5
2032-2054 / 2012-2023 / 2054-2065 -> 7.9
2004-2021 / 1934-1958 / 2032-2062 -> -1.9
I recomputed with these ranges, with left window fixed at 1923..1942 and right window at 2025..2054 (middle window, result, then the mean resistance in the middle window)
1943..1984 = -0.20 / 3.21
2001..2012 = -0.21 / 2.58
